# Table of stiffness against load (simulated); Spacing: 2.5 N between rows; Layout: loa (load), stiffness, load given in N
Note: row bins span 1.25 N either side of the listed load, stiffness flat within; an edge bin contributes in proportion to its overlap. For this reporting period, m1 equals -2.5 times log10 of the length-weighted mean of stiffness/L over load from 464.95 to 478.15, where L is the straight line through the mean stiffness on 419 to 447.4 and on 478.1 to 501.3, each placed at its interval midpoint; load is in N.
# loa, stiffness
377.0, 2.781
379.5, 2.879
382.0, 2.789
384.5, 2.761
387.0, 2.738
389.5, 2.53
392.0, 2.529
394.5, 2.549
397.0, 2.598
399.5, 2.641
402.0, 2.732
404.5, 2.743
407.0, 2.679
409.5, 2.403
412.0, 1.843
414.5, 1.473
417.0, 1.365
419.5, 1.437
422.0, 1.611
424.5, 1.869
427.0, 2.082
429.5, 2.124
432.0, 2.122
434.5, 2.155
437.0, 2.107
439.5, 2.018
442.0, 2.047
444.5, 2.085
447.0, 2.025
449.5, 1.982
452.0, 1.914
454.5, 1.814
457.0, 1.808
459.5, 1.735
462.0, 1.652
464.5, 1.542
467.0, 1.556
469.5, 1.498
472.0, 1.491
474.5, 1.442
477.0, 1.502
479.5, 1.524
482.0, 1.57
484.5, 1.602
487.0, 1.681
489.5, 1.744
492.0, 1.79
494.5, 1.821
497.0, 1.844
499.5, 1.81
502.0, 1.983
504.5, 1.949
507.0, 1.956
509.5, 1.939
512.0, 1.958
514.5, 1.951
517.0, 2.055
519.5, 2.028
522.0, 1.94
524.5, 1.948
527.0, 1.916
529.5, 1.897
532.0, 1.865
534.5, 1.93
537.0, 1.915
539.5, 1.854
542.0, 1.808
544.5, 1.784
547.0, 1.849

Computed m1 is 0.199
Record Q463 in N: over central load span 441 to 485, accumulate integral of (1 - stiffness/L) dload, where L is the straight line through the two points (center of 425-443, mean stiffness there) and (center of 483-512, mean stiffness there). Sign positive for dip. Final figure 5.9 N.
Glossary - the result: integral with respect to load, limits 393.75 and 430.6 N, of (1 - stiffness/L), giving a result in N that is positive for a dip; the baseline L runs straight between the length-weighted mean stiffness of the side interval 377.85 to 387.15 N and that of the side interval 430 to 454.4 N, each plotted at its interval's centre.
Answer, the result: 4.5 N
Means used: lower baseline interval 2.8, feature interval 2.14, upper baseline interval 2.04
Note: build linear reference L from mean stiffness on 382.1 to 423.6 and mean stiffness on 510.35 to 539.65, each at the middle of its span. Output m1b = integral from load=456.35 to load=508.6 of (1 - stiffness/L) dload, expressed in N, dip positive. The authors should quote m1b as 9.4 N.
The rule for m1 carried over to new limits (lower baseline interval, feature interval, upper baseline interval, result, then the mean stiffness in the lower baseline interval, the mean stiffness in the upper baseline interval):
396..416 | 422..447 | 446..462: 0.01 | 2.37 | 1.86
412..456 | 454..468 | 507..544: 0.14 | 1.89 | 1.93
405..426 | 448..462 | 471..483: -0.12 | 1.87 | 1.5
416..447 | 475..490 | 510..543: 0.21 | 1.93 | 1.93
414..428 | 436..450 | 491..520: -0.19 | 1.64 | 1.92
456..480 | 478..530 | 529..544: -0.07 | 1.57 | 1.87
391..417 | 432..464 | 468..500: 0.01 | 2.37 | 1.64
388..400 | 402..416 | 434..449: 0.07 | 2.57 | 2.06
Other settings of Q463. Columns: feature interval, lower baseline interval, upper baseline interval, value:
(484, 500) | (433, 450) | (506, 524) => 1.9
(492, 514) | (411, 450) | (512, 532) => 0.5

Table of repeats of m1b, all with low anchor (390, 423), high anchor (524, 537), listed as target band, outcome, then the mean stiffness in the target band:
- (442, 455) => 0.8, 1.98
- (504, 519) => -0.1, 1.97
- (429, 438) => 0.1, 2.13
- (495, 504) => 0.5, 1.88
